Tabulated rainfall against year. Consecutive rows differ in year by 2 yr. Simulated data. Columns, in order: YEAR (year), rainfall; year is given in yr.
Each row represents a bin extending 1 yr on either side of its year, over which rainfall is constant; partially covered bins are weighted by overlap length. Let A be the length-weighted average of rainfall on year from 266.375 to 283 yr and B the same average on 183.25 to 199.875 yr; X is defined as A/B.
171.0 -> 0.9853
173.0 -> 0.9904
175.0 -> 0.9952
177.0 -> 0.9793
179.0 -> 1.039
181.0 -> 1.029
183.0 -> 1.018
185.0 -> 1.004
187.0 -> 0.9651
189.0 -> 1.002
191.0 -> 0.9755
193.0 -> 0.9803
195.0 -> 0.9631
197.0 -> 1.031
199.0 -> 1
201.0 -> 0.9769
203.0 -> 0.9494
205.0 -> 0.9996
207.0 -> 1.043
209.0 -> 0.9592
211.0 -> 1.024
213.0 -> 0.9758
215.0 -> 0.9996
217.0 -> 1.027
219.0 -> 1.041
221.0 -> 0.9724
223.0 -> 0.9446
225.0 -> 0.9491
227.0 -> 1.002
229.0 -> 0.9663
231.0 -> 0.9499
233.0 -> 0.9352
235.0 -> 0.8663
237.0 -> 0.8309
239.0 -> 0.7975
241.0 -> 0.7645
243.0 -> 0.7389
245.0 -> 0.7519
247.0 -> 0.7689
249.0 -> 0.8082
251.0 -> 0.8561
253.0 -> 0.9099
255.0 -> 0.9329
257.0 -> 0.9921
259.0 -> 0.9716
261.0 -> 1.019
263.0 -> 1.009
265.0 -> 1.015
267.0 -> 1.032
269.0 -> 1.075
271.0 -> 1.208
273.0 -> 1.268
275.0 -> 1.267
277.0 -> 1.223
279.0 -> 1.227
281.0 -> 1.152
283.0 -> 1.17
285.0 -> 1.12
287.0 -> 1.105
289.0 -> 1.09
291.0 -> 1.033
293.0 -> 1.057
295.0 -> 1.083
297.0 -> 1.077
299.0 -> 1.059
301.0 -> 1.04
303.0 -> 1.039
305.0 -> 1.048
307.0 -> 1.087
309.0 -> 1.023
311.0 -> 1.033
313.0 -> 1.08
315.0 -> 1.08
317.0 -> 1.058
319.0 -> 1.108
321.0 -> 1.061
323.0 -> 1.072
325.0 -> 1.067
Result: 1.19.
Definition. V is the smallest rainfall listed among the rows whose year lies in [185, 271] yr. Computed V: 0.7389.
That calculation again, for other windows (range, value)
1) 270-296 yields 1.033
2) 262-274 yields 1.009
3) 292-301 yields 1.04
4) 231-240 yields 0.7975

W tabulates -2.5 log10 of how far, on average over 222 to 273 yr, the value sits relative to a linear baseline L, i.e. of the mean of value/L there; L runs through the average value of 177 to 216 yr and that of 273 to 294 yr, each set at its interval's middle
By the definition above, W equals 0.17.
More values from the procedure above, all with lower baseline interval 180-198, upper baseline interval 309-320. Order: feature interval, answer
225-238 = 0.10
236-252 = 0.29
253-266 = 0.06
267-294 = -0.10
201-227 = 0.02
